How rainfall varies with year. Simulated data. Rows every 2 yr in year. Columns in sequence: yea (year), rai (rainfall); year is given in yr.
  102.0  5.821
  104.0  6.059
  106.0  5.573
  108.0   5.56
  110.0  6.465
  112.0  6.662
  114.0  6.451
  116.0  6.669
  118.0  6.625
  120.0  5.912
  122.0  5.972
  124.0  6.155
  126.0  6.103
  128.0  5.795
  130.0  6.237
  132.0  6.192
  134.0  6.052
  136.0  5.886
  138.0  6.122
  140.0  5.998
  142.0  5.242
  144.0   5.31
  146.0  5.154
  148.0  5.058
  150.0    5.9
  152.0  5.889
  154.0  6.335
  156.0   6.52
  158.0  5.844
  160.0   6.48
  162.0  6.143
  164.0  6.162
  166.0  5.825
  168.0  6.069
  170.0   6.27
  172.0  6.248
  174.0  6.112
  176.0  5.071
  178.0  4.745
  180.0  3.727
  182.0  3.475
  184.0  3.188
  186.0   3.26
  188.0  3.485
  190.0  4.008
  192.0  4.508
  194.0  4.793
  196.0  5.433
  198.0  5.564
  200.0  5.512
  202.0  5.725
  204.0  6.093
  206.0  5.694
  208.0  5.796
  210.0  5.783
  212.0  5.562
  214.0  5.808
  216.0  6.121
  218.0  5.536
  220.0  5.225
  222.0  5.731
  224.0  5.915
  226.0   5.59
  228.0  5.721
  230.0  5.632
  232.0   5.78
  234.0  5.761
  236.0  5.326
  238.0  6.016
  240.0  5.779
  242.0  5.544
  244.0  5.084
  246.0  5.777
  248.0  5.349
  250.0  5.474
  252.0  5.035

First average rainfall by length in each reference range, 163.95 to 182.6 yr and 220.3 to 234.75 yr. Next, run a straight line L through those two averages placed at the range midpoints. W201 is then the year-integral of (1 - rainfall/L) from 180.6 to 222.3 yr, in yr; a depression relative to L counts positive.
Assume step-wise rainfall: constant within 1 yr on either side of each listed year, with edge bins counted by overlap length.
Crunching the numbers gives 3.9 yr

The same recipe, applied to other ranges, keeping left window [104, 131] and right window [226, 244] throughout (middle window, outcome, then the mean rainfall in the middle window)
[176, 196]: 6.2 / 4.04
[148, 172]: -0.4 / 6.09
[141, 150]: 1.2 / 5.27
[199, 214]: 0.1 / 5.74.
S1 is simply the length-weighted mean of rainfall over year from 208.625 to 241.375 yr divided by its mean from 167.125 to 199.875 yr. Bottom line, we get 1.2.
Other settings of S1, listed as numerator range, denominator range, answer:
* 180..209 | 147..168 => 0.78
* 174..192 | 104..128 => 0.65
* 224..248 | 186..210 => 1.11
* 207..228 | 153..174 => 0.92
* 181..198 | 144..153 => 0.75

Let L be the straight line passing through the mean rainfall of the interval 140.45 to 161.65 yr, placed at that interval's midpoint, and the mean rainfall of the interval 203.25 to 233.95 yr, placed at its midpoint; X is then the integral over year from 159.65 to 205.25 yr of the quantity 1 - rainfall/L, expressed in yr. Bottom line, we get 5.2 yr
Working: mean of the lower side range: 5.79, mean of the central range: 5.11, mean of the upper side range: 5.73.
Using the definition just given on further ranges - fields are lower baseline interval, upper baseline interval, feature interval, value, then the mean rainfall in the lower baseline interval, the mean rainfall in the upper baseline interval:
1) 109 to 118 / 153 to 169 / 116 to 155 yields 2.9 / 6.57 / 6.17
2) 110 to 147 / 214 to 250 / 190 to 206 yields 1.3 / 6.04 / 5.64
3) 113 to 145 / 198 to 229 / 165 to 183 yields 1.8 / 6.05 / 5.72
